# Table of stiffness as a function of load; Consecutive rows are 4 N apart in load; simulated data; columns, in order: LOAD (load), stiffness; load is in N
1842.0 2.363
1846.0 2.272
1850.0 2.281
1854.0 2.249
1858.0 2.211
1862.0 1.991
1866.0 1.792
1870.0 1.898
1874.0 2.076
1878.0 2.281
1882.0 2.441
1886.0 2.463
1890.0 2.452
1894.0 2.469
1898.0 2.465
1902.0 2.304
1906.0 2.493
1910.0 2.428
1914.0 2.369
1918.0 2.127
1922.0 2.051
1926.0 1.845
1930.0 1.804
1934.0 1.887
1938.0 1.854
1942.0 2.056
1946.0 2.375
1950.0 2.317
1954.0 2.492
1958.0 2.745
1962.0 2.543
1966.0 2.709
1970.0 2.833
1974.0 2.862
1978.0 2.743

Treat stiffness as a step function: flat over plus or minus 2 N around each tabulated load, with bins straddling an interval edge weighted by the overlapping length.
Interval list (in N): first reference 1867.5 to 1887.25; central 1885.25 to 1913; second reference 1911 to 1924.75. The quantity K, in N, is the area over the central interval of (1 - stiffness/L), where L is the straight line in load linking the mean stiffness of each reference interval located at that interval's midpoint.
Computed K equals -3.03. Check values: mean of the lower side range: 2.21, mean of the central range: 2.44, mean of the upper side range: 2.18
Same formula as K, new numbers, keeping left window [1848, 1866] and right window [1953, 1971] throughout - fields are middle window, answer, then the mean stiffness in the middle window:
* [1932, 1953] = 3.7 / 2.12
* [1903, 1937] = 4.5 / 2.12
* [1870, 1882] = 0.3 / 2.18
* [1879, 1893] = -1.0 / 2.44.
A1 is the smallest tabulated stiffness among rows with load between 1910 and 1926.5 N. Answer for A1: 1.845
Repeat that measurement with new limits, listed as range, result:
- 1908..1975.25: 1.804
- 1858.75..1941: 1.792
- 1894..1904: 2.304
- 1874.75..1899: 2.281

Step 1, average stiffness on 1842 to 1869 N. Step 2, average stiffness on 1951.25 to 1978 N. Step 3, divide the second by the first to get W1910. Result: 1.26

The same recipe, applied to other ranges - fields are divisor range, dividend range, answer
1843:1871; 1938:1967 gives 1.14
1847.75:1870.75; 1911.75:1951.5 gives 0.99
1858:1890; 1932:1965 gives 1.06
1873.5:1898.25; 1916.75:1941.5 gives 0.81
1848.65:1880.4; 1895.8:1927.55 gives 1.08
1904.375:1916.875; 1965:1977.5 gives 1.16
